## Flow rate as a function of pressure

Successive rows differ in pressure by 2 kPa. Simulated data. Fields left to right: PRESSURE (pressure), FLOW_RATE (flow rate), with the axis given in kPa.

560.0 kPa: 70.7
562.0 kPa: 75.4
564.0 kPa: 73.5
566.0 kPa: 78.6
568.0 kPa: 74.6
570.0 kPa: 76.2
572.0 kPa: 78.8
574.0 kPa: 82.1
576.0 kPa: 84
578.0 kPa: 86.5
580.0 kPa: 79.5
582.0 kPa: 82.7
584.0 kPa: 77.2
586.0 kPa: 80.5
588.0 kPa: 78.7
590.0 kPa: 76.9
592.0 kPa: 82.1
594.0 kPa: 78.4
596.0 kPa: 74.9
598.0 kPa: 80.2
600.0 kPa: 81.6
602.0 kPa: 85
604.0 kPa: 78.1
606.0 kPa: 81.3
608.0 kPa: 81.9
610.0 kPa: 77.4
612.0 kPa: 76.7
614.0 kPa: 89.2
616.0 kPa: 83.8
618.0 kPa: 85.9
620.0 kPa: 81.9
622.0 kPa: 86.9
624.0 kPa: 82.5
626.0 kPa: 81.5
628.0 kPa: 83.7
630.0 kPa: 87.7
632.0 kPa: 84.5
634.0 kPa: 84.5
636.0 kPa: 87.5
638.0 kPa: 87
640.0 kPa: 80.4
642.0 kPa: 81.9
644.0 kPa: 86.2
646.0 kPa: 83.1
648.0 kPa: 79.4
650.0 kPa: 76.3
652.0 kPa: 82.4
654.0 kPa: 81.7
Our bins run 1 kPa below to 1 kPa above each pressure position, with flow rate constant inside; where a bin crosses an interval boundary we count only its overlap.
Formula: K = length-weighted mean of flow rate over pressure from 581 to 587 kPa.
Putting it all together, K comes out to 80.1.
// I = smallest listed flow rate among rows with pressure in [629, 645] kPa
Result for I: 80.4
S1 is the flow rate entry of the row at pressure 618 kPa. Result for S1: 85.9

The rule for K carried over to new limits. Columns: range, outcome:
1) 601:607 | 81.5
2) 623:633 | 84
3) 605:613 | 79.3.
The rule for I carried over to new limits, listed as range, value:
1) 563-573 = 73.5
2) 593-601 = 74.9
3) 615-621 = 81.9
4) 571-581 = 78.8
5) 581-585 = 77.2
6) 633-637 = 84.5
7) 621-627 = 81.5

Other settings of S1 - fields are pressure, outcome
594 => 78.4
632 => 84.5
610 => 77.4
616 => 83.8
